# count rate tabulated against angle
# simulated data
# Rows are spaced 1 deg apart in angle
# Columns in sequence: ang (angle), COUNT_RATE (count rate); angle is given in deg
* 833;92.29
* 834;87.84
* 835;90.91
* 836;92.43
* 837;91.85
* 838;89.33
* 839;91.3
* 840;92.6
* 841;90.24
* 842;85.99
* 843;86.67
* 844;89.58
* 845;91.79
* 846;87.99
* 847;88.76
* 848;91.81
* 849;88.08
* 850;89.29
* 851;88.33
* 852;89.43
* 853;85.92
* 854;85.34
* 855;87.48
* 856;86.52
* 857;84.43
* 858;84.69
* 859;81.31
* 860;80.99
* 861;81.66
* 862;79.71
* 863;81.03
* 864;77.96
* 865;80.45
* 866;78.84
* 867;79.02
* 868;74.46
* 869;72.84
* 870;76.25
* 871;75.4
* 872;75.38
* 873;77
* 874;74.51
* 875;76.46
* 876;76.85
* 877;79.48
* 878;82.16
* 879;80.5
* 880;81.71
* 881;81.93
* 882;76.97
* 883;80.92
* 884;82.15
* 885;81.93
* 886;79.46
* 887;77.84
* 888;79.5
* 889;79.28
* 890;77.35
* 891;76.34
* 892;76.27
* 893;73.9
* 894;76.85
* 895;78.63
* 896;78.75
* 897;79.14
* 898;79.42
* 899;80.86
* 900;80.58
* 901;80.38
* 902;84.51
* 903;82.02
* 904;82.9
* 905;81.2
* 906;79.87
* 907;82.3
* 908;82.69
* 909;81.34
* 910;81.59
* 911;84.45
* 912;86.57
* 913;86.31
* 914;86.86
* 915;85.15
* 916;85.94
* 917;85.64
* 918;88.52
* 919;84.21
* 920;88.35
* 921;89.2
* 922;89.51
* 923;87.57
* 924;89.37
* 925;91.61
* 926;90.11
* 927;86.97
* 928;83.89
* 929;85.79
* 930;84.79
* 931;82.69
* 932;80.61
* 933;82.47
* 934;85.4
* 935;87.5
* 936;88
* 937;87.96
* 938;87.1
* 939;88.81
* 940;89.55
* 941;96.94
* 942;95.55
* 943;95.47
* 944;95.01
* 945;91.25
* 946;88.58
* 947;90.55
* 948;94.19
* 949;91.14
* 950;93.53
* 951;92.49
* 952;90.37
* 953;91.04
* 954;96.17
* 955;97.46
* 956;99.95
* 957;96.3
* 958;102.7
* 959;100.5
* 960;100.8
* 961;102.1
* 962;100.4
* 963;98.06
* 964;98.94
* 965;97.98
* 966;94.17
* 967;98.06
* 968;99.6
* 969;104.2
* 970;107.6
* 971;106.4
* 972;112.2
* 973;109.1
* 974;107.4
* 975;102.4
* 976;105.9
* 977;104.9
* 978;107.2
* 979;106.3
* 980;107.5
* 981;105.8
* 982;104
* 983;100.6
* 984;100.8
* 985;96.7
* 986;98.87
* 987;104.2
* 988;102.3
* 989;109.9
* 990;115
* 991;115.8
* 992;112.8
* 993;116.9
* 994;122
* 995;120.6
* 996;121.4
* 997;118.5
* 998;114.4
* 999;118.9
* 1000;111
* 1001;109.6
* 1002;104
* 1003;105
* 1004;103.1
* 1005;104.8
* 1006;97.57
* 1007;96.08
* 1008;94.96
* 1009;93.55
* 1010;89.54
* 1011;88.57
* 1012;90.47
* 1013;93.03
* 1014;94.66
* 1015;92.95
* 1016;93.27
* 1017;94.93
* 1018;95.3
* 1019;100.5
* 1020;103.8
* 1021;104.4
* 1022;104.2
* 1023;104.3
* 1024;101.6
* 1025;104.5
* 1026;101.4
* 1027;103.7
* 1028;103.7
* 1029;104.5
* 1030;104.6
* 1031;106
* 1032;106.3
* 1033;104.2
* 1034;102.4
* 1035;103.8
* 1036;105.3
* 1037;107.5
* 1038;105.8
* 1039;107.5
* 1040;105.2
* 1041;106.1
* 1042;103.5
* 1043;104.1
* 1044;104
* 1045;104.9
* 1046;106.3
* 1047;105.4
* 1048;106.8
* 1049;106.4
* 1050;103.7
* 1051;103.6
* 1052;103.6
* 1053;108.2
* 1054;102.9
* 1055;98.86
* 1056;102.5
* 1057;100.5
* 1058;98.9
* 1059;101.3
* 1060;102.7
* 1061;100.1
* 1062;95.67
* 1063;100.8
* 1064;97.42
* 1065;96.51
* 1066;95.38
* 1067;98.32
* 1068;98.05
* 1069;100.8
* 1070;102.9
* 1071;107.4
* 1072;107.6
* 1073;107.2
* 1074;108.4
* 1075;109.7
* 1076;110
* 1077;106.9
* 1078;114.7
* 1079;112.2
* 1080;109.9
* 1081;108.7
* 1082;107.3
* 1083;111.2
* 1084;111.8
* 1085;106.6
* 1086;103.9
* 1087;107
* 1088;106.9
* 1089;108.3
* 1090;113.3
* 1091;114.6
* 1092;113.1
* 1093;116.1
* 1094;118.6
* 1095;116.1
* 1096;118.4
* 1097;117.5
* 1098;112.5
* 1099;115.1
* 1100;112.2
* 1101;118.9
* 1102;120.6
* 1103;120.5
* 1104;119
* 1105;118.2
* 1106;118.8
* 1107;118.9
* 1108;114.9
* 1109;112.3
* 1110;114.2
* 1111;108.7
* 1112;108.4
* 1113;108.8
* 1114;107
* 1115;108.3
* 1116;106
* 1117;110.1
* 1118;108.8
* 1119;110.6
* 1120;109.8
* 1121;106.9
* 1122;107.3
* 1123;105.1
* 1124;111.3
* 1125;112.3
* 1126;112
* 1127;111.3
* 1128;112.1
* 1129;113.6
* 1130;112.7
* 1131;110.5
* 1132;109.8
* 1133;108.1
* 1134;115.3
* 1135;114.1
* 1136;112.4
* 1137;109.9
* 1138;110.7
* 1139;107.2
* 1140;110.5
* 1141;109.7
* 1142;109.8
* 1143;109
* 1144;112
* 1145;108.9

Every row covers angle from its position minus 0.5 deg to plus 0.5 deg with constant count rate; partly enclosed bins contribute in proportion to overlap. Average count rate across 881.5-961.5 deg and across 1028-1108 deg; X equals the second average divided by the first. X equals 1.2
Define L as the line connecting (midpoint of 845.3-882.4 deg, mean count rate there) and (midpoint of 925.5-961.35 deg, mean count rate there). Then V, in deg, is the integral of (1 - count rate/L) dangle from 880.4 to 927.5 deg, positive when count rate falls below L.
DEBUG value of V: 2.2 deg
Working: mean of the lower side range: 81.7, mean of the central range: 82.6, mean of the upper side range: 91.4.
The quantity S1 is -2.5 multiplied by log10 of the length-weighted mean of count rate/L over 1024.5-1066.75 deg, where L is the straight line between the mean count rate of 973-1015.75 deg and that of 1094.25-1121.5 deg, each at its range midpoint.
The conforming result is 0.06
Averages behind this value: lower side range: 105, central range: 103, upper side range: 113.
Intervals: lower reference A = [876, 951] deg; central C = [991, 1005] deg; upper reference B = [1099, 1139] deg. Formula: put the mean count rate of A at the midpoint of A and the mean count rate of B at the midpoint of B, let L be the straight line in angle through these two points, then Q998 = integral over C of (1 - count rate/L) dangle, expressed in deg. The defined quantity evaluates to -2.6 deg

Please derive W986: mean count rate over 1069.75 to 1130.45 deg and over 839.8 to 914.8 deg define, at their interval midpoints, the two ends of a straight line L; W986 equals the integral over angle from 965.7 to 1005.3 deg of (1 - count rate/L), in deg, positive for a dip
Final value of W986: -4.7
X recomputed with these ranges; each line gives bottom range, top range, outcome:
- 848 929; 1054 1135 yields 1.33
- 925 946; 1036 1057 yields 1.19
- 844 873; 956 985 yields 1.24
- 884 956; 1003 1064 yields 1.18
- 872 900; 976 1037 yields 1.32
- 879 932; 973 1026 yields 1.26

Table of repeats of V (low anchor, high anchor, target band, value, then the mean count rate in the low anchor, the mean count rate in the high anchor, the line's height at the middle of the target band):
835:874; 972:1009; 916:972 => 3.9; 84.5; 108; 99.7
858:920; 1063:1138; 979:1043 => -4.4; 80.3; 110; 97.6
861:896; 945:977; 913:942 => 1.0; 78.3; 99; 90.6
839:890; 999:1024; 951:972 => -1.3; 82.4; 99.2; 93.5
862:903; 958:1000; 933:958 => 1.2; 78.6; 107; 96.9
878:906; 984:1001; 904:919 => 0.3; 79.7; 112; 86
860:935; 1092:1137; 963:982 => -2.4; 81.5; 113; 92.3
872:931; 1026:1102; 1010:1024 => 0.4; 82.1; 106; 99.4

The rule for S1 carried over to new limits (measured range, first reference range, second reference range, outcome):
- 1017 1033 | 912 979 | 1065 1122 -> 0.00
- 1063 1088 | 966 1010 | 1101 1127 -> 0.05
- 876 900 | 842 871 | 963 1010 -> 0.13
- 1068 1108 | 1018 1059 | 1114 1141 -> -0.04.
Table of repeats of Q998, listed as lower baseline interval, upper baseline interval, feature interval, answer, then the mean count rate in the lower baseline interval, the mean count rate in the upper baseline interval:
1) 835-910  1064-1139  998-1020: 0.0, 82.2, 110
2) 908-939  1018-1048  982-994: -1.3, 86.2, 104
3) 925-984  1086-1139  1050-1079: 1.2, 96.1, 112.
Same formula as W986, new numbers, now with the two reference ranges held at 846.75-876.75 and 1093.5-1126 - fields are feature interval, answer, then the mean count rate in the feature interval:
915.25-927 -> 0.14 deg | 88.1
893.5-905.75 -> 0.85 deg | 80.4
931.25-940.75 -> 0.46 deg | 86.6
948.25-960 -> -0.31 deg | 95.8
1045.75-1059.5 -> 0.30 deg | 103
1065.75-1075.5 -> 0.38 deg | 104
